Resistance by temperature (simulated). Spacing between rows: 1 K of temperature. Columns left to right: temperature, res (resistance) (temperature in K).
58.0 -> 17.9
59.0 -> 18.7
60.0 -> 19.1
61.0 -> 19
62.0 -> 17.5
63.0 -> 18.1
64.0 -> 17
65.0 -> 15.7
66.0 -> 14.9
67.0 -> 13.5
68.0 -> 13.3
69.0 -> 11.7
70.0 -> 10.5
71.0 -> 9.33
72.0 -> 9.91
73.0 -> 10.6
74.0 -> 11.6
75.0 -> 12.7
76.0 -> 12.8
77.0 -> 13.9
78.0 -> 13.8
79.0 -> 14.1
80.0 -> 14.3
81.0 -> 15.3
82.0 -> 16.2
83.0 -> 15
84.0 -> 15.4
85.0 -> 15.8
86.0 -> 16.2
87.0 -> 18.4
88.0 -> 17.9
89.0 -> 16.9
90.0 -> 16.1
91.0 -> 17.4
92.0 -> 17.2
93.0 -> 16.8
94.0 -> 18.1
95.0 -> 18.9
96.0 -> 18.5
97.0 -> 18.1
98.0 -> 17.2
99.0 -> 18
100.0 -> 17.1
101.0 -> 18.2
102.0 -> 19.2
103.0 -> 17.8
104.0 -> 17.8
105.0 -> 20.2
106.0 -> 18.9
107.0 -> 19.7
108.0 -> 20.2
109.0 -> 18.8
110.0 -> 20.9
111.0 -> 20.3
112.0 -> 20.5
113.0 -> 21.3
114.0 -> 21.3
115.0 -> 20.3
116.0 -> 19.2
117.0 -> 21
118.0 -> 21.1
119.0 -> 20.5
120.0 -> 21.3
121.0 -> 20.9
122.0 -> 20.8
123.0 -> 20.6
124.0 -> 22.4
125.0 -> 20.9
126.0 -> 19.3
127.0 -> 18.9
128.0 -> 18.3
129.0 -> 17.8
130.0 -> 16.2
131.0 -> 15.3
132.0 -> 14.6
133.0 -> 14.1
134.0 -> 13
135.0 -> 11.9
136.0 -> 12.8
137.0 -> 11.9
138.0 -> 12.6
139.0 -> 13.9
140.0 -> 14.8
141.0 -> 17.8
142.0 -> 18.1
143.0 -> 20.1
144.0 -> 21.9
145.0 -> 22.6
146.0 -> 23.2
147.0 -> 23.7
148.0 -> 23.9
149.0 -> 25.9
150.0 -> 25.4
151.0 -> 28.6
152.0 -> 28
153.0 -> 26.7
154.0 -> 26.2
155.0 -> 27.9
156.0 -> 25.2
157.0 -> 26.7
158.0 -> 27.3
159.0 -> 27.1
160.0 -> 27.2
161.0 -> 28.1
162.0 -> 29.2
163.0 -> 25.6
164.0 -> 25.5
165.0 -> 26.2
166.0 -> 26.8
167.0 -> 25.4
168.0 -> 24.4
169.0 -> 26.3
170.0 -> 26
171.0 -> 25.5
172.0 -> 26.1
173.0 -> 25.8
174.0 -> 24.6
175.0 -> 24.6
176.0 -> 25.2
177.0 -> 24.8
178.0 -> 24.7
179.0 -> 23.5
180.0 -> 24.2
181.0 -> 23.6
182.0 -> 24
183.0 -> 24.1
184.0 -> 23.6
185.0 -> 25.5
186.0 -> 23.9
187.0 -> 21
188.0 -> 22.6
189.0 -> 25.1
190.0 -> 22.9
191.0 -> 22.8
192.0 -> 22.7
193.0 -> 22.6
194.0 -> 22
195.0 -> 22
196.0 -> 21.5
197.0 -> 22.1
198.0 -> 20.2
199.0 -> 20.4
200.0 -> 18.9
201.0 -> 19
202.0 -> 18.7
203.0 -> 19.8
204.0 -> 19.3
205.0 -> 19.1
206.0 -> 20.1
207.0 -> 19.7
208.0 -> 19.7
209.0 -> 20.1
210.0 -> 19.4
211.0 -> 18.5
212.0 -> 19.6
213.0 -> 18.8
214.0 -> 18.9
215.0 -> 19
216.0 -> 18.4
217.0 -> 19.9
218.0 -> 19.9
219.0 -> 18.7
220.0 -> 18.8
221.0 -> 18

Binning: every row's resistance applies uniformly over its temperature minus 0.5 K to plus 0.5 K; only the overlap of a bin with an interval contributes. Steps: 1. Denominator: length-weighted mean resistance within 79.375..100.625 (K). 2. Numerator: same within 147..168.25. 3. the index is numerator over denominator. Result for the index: 1.57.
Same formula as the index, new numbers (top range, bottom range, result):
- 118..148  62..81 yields 1.35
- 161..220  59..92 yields 1.51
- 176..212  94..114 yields 1.14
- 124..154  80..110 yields 1.09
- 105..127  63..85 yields 1.51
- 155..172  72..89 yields 1.82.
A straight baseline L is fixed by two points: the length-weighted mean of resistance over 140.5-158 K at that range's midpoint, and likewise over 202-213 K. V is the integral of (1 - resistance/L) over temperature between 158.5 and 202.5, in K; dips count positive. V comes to -4.5 K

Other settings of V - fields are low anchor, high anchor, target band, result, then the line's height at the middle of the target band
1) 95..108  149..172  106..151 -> 5.79 K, 22.2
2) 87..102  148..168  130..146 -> 5.33 K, 23.8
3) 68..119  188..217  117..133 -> -1.15 K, 17.9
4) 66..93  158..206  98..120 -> -3.37 K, 17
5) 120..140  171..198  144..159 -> -4.82 K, 19.4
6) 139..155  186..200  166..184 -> -1.96 K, 22.4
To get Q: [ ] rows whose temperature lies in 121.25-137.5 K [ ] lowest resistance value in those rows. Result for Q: 11.9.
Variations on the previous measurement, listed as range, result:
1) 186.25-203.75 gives 18.7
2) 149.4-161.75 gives 25.2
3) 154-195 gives 21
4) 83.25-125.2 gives 15.4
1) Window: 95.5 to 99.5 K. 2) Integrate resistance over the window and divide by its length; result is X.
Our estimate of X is 18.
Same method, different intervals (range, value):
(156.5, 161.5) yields 27.3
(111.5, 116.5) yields 20.5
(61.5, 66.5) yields 16.6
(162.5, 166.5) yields 26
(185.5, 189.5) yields 23.1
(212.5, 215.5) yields 18.9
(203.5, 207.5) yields 19.6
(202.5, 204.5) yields 19.6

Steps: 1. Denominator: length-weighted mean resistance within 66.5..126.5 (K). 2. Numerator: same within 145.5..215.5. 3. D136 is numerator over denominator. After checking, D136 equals 1.36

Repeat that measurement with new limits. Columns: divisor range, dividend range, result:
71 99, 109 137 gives 1.20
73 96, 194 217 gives 1.26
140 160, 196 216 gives 0.80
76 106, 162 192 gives 1.46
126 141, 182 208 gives 1.44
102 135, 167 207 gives 1.20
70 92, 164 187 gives 1.72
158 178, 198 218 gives 0.74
